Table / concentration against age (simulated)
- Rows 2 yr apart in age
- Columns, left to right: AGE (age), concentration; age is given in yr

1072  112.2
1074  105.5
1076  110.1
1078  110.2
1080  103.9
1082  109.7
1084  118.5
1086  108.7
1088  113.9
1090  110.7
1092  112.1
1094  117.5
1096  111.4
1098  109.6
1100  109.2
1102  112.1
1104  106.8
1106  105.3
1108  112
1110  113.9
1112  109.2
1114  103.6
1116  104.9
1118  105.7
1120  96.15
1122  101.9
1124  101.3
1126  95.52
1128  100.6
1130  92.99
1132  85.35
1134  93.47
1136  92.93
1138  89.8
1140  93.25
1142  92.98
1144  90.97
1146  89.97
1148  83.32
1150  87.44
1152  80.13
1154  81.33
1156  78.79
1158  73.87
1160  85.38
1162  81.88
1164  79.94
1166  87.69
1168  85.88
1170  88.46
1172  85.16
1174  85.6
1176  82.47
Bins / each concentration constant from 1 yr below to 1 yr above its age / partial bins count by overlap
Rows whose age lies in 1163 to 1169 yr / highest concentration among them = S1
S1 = 87.69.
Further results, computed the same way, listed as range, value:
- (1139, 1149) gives 93.25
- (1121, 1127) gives 101.9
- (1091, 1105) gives 117.5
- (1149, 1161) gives 87.44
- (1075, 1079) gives 110.2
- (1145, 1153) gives 89.97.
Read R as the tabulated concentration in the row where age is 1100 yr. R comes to 109.2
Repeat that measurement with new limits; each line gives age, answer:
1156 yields 78.79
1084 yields 118.5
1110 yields 113.9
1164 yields 79.94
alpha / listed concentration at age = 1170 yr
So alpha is 88.46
